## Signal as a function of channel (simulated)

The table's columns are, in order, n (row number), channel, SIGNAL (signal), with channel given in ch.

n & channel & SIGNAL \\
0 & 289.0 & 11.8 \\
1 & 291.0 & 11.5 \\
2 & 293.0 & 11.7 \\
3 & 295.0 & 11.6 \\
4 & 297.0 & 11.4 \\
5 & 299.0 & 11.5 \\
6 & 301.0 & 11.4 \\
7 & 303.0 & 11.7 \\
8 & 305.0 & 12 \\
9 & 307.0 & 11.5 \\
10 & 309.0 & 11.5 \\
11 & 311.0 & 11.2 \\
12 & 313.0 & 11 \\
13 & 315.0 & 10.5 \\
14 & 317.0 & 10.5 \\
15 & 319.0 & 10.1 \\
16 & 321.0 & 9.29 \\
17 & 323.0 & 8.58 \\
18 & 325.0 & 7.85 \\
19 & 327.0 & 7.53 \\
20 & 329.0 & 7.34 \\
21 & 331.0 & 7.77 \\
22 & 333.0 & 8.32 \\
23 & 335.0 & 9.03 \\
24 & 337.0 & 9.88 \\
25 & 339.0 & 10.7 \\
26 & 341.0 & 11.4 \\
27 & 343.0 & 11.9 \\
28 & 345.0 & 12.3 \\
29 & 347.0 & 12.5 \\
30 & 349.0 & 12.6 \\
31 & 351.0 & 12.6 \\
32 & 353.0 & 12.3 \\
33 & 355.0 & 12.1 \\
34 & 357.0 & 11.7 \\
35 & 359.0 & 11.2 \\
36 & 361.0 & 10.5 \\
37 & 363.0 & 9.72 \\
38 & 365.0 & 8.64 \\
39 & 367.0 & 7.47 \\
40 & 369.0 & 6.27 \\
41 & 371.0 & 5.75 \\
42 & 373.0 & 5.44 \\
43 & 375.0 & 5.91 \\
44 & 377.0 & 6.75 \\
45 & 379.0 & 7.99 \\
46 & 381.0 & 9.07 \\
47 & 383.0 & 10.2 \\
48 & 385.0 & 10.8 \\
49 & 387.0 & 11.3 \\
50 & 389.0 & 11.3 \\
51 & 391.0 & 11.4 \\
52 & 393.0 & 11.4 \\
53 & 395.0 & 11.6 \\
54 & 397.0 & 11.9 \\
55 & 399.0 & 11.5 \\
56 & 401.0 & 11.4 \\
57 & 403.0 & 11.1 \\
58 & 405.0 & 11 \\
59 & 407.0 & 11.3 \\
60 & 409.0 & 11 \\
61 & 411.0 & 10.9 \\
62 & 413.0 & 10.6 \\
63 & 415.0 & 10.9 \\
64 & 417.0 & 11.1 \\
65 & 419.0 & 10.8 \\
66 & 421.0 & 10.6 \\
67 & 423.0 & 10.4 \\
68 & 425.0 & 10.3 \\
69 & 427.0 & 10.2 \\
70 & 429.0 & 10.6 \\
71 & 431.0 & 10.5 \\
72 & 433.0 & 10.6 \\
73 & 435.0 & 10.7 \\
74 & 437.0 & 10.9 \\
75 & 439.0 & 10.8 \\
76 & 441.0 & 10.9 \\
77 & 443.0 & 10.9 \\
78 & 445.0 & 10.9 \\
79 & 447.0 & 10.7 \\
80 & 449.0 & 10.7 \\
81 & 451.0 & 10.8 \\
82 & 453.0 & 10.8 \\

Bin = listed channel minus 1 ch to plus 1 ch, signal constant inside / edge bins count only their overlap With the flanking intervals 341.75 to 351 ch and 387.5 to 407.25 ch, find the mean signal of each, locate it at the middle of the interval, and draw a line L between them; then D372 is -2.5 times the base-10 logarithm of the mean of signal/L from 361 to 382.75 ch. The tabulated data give 0.49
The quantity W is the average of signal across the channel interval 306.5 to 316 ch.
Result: 11.1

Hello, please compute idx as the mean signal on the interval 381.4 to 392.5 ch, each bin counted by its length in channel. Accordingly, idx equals 10.9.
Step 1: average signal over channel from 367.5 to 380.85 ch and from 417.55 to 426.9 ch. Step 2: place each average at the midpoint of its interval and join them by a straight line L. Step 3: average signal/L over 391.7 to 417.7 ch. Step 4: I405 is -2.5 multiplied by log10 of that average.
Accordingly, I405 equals -0.24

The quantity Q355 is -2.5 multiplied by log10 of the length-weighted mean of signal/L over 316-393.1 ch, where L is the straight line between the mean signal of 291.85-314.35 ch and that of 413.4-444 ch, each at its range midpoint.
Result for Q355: 0.16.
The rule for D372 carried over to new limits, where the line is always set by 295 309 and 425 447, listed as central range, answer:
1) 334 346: 0.04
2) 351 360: -0.06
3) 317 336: 0.32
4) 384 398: -0.04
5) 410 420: 0.00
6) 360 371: 0.33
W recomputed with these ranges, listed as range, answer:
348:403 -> 9.98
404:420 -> 10.9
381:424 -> 11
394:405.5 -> 11.4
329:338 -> 8.59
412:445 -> 10.7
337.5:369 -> 11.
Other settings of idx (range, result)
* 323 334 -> 7.84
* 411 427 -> 10.7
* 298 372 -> 10.2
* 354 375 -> 8.74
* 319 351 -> 9.9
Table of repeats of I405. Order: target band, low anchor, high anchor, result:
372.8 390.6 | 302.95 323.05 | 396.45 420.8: 0.22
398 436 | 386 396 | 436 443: 0.03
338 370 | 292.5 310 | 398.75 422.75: 0.04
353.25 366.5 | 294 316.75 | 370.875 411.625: -0.01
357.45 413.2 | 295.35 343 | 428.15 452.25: 0.08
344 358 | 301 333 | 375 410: -0.21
